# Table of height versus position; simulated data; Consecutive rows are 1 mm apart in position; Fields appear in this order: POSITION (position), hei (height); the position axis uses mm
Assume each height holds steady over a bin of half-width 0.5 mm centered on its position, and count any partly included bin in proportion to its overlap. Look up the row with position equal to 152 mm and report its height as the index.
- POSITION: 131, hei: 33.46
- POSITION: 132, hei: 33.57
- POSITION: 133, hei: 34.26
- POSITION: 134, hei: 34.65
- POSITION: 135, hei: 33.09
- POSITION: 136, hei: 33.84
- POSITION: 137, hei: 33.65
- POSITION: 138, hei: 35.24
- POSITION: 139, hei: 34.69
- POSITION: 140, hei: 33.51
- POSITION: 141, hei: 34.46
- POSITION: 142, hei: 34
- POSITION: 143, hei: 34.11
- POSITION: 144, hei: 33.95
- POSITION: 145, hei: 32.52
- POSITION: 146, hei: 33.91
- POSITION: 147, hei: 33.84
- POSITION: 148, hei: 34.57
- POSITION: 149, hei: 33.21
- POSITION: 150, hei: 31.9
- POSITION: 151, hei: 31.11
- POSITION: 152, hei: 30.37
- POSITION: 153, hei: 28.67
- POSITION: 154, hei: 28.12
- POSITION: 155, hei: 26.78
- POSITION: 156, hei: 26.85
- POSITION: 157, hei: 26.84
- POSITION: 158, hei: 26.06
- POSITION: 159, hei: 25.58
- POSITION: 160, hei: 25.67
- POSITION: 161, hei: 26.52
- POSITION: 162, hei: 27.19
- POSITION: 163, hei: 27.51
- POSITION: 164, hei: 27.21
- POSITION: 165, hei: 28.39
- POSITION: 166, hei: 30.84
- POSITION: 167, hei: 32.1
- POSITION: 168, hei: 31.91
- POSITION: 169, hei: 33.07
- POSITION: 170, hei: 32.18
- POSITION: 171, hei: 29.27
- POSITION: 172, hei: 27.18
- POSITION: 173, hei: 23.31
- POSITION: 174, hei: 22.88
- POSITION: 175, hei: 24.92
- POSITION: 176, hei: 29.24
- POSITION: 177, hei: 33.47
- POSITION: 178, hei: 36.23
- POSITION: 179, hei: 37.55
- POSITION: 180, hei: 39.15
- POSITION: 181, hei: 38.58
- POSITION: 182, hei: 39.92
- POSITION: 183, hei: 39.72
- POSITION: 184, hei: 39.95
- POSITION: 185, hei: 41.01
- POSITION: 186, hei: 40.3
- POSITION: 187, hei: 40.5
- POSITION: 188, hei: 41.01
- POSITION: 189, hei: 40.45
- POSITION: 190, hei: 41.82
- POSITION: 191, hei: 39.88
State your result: 30.37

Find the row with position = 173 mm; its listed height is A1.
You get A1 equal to 23.31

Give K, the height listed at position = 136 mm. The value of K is 33.84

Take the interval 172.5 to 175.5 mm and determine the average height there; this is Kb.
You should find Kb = 23.7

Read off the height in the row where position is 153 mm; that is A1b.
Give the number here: 28.67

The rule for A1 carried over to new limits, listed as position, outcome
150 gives 31.9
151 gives 31.11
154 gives 28.12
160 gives 25.67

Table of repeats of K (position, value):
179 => 37.55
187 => 40.5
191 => 39.88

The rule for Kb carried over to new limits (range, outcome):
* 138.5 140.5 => 34.1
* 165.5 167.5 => 31.5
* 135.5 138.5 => 34.2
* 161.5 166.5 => 28.2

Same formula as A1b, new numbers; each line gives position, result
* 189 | 40.45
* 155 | 26.78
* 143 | 34.11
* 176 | 29.24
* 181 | 38.58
